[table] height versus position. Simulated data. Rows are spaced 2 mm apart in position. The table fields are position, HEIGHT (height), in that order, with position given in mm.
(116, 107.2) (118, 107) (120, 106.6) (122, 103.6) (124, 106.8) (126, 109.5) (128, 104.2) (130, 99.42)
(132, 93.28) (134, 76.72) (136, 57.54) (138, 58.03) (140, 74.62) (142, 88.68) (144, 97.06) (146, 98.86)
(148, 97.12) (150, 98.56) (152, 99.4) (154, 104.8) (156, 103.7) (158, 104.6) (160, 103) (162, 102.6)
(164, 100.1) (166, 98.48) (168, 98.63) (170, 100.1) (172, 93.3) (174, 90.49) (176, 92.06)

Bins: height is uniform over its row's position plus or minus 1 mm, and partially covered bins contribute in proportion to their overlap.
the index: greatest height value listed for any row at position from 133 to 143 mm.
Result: 88.68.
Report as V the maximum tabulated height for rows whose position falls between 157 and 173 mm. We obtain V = 104.6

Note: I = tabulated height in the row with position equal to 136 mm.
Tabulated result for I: 57.54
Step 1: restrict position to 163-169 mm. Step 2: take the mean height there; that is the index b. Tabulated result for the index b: 99.1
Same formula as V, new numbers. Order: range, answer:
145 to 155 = 104.8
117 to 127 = 109.5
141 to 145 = 97.06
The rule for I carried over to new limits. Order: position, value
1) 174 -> 90.49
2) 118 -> 107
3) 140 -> 74.62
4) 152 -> 99.4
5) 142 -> 88.68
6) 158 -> 104.6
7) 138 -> 58.03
